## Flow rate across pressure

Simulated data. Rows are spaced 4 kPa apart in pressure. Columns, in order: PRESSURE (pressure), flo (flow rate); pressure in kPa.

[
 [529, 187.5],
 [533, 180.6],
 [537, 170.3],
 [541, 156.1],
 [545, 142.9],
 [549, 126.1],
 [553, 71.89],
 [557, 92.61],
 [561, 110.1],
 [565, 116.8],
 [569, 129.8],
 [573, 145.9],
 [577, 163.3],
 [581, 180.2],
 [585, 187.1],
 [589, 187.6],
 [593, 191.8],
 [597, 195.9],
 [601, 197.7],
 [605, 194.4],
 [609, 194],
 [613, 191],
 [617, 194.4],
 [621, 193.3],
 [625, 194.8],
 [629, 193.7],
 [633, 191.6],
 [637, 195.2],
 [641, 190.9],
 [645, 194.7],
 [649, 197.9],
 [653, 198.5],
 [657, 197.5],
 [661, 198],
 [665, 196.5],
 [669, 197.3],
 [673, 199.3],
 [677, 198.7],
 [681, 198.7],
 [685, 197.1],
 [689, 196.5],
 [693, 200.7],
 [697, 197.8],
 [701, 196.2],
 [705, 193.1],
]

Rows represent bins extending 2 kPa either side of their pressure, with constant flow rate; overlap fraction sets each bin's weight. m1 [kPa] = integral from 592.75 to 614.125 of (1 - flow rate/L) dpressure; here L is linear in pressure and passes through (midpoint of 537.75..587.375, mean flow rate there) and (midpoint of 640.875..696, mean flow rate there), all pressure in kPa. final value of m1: -4.6 kPa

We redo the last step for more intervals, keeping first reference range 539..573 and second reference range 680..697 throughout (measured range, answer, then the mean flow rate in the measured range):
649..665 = -1.63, 198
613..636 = -4.76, 193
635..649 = -1.92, 194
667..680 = -0.62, 198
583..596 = -4.62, 189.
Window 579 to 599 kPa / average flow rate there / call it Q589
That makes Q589 189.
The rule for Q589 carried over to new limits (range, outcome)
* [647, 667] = 198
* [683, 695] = 198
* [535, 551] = 149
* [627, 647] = 193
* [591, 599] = 194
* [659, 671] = 197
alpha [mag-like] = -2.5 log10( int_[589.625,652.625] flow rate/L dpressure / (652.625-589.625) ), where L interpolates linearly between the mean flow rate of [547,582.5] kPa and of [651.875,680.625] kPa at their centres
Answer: -0.18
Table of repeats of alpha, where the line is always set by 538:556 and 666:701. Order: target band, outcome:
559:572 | 0.12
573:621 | -0.23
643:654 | -0.10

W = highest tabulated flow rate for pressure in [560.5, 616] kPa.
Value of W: 197.7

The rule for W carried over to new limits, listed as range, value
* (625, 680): 199.3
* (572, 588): 187.1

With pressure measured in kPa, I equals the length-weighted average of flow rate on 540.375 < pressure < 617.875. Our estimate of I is 158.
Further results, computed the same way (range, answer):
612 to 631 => 194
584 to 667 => 194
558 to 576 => 126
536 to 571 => 123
